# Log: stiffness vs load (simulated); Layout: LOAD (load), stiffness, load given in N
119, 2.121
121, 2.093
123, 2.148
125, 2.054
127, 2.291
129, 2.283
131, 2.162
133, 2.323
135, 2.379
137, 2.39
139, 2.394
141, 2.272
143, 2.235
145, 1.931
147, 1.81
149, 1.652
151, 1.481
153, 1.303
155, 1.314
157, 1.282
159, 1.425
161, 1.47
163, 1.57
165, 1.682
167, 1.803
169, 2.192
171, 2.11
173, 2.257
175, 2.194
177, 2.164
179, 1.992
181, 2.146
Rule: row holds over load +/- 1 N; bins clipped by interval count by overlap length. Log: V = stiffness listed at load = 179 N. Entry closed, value 1.992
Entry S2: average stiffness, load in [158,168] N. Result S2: 1.59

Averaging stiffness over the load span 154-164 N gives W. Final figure 1.41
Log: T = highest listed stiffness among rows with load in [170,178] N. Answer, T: 2.257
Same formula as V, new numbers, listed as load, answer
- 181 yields 2.146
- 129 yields 2.283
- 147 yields 1.81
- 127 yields 2.291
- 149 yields 1.652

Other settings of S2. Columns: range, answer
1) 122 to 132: 2.19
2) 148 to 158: 1.41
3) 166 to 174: 2.09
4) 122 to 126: 2.1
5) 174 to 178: 2.18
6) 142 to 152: 1.82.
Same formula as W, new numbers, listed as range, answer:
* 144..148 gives 1.87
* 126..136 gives 2.29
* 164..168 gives 1.74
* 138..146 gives 2.21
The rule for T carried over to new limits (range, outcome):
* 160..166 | 1.682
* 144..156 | 1.931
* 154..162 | 1.47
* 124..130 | 2.291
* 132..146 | 2.394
